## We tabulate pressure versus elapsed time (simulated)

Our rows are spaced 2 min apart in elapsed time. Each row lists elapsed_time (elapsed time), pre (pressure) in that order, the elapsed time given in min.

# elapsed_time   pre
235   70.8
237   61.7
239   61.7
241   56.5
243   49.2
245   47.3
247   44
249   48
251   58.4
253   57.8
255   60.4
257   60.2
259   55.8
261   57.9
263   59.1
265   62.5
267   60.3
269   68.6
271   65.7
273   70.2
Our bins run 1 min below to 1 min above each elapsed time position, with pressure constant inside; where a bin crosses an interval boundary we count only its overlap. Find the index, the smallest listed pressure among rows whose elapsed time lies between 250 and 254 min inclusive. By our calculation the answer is 57.8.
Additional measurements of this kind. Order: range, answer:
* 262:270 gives 59.1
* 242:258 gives 44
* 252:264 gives 55.8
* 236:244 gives 49.2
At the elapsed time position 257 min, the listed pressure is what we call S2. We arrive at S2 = 60.2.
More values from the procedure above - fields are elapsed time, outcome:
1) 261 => 57.9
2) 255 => 60.4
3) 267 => 60.3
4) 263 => 59.1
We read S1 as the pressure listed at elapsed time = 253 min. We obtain 57.8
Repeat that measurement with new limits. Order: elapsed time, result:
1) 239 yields 61.7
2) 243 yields 49.2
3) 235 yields 70.8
